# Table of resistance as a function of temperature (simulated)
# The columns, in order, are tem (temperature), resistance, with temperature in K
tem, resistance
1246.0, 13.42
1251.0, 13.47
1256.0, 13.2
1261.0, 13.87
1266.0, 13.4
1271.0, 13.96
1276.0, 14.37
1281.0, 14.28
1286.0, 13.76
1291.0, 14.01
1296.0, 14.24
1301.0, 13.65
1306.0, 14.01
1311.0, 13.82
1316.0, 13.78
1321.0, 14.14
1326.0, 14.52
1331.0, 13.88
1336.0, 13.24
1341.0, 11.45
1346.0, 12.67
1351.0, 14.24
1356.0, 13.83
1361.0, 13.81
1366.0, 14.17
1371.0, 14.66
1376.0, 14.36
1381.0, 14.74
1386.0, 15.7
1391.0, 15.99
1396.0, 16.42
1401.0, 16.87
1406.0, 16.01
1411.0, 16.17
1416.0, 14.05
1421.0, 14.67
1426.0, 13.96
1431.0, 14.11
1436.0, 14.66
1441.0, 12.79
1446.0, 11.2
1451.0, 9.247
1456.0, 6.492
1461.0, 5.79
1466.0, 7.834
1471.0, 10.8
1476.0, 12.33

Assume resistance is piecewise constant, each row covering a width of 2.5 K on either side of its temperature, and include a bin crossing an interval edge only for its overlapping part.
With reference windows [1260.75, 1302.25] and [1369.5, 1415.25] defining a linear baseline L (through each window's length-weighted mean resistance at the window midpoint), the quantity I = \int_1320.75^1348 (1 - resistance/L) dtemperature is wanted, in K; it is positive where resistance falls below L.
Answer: 2.7 K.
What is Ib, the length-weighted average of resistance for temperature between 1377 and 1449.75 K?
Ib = 14.7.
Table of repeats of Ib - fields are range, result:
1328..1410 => 14.5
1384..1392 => 15.8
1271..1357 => 13.8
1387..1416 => 16.1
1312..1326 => 14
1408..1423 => 15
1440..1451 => 11.3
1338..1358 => 13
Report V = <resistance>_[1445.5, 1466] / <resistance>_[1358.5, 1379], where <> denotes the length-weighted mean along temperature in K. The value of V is 0.55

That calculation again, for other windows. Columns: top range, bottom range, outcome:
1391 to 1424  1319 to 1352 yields 1.17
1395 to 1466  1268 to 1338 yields 0.91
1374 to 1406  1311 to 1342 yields 1.15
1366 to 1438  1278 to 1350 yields 1.11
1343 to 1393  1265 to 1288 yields 1.03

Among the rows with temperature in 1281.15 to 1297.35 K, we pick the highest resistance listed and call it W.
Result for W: 14.24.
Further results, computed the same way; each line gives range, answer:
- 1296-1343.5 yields 14.52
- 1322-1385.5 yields 14.74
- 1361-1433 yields 16.87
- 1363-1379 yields 14.66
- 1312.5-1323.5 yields 14.14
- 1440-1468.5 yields 12.79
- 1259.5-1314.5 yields 14.37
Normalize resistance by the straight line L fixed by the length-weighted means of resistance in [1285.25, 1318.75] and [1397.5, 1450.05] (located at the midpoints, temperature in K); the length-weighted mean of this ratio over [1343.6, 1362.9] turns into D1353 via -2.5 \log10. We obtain 0.04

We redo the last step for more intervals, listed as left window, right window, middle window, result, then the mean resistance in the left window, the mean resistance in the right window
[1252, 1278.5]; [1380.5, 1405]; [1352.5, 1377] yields 0.10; 13.7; 16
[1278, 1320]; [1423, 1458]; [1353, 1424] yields -0.19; 14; 11.9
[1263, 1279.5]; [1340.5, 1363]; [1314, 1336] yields -0.04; 13.9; 13.3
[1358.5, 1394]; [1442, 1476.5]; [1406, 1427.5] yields -0.23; 14.8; 9.07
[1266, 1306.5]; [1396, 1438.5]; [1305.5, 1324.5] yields 0.02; 14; 15.1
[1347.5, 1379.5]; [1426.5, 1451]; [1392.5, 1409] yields -0.21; 14.1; 12.9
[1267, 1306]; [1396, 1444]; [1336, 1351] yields 0.14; 14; 14.9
